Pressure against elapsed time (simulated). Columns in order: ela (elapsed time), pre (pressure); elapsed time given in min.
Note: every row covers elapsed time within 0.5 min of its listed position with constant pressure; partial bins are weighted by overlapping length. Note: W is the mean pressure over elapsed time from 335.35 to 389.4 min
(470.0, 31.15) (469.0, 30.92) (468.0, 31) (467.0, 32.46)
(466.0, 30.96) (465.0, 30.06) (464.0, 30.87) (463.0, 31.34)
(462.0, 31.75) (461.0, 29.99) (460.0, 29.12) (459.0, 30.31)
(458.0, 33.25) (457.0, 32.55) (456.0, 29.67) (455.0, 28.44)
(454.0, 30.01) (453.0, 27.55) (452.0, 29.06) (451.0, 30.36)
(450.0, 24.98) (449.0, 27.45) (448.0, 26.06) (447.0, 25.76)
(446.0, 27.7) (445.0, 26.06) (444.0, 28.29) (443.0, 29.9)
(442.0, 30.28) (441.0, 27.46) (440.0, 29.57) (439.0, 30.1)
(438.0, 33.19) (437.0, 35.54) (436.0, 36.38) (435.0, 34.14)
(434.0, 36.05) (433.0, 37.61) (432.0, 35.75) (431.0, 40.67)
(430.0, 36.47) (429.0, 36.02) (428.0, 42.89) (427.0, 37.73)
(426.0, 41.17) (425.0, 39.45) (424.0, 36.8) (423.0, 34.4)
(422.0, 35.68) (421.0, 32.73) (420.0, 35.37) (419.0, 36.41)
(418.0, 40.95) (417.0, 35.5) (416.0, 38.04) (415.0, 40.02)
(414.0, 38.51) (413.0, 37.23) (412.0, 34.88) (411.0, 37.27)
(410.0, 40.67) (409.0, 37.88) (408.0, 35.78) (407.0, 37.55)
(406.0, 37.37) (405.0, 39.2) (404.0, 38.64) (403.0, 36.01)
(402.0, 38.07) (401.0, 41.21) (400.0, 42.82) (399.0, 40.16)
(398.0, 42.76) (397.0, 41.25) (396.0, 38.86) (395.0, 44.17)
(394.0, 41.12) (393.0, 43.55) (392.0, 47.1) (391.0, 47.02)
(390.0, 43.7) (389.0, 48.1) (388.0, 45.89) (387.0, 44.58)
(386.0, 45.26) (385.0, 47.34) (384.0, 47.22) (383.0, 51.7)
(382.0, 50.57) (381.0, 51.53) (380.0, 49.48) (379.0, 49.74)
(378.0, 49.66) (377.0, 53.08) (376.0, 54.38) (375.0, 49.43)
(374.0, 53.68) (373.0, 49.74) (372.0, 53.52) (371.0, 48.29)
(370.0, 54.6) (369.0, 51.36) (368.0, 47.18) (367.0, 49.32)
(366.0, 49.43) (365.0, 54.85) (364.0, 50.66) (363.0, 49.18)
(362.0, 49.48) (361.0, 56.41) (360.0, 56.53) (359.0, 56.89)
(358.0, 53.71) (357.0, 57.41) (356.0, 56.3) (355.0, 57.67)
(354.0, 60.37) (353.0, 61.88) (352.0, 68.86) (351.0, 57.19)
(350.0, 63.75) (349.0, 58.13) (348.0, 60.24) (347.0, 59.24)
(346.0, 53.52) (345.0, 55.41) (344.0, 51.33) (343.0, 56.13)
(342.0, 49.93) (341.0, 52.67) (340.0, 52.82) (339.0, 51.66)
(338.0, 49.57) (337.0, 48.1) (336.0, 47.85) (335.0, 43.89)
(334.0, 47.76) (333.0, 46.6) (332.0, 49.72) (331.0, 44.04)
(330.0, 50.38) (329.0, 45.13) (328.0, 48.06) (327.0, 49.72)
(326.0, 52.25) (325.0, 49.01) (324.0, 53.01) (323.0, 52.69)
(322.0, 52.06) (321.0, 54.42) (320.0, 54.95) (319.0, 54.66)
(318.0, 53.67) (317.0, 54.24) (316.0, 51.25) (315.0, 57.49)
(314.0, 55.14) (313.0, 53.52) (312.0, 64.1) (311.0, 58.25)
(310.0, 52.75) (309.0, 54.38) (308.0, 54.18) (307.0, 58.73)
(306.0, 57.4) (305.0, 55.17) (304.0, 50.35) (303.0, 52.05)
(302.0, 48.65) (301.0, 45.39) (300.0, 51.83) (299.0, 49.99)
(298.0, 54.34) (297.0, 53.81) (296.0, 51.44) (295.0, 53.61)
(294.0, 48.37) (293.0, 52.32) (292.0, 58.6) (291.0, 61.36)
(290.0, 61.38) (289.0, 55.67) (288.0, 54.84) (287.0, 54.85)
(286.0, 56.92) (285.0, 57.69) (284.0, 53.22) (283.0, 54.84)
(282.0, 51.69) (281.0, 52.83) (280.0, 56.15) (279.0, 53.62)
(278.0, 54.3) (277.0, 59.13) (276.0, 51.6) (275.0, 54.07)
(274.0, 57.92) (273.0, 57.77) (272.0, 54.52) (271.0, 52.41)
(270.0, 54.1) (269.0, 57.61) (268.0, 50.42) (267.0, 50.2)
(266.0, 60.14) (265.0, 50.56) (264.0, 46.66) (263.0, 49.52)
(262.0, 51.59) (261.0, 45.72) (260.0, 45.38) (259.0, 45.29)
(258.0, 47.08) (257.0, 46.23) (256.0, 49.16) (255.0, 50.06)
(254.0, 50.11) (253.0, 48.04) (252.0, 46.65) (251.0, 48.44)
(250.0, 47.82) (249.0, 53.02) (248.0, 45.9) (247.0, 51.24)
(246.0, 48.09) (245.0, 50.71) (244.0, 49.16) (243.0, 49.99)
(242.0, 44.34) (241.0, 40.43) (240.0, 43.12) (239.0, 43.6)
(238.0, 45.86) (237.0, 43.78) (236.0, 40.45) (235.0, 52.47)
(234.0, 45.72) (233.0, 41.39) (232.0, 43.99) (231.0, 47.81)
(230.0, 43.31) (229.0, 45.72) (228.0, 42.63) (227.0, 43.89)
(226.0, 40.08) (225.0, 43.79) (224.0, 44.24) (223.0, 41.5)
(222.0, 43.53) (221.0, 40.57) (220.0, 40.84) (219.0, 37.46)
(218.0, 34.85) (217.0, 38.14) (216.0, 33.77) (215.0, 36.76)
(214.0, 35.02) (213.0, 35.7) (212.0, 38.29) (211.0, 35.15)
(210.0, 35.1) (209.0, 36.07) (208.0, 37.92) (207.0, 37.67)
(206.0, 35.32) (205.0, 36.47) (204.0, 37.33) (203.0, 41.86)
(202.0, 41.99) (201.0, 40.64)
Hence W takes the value 52.8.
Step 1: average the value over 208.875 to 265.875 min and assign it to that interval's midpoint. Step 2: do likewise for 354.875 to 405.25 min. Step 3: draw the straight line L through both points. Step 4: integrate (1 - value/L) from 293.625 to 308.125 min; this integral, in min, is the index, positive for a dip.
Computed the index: -2.0 min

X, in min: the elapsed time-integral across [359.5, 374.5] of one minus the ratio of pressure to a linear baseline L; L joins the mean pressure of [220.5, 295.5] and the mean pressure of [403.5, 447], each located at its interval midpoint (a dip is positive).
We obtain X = -4.12 min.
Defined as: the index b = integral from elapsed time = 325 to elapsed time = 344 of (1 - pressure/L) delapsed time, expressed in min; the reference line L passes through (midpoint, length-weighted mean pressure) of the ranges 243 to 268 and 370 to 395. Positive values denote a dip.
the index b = -0.2 min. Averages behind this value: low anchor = 49.1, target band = 49.3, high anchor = 48.6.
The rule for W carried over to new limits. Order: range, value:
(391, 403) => 41.9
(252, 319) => 53.2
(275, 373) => 53.6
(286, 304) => 53.5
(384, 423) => 40.2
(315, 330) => 51.9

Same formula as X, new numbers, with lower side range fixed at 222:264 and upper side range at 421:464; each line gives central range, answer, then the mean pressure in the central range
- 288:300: -3.3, 54.5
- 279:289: -2.6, 54.8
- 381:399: -4.7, 45.3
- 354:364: -4.4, 54.9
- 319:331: -3.1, 50.9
